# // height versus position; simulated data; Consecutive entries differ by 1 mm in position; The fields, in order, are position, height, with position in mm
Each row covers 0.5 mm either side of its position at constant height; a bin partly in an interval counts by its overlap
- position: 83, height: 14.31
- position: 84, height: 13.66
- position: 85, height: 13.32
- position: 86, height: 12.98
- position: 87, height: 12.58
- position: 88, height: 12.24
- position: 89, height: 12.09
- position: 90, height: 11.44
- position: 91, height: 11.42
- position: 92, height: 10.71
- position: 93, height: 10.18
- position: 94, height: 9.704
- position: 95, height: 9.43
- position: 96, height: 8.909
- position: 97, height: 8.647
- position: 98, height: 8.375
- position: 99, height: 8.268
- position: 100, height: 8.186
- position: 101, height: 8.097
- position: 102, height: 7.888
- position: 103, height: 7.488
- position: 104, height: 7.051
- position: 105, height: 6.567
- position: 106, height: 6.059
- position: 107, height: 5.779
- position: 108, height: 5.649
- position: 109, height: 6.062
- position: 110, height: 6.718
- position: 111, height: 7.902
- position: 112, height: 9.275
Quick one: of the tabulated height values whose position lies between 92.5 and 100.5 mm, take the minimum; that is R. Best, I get 8.186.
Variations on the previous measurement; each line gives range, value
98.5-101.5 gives 8.097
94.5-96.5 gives 8.909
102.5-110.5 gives 5.649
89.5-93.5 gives 10.18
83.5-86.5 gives 12.98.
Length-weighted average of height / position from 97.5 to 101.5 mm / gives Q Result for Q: 8.23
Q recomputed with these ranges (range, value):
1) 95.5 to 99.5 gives 8.55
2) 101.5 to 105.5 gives 7.25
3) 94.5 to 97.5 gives 9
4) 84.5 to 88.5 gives 12.8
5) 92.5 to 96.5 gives 9.56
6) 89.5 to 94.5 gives 10.7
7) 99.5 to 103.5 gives 7.91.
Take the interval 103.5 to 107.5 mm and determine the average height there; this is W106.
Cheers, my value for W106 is 6.36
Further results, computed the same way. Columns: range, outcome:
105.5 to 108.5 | 5.83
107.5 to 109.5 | 5.86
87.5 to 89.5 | 12.2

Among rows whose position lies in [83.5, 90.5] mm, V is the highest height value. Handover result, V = 13.66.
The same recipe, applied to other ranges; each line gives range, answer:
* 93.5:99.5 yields 9.704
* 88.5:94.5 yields 12.09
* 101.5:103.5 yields 7.888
